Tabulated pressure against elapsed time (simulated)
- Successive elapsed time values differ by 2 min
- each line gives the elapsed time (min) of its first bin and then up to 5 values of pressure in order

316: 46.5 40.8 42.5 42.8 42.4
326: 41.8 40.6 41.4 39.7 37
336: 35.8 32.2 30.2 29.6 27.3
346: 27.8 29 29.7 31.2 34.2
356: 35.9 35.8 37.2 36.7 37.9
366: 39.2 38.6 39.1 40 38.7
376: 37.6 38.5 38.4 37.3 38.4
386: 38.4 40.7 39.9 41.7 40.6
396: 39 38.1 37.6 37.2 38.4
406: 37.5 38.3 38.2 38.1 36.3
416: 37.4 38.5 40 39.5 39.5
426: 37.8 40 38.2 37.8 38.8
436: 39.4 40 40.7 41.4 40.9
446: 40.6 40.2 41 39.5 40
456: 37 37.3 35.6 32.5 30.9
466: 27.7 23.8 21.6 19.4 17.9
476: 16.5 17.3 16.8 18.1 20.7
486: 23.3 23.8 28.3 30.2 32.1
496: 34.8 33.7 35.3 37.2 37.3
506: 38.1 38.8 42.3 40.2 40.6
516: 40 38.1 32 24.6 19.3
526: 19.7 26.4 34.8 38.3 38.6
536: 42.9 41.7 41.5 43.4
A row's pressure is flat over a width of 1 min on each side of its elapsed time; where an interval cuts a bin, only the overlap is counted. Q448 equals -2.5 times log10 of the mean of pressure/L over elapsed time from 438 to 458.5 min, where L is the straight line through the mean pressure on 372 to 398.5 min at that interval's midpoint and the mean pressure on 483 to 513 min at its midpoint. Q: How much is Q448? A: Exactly -0.12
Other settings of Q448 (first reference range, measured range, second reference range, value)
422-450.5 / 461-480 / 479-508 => 0.43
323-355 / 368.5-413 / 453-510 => -0.19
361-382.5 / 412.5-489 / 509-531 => 0.08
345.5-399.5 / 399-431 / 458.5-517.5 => -0.12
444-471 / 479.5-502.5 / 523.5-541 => 0.23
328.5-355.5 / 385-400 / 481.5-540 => -0.20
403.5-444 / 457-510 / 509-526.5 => 0.24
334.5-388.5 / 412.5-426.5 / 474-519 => -0.15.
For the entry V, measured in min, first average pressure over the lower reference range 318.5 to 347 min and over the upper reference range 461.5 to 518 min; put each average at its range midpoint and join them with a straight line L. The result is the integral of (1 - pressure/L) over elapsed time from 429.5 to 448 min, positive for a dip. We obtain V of -4.7 min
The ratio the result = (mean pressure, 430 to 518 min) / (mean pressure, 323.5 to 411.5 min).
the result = 0.9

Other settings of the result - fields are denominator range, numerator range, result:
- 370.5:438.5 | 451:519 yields 0.80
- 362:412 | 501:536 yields 0.90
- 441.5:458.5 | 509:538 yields 0.86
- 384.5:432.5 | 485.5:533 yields 0.85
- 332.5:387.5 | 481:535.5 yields 0.91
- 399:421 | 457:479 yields 0.67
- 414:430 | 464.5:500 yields 0.63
